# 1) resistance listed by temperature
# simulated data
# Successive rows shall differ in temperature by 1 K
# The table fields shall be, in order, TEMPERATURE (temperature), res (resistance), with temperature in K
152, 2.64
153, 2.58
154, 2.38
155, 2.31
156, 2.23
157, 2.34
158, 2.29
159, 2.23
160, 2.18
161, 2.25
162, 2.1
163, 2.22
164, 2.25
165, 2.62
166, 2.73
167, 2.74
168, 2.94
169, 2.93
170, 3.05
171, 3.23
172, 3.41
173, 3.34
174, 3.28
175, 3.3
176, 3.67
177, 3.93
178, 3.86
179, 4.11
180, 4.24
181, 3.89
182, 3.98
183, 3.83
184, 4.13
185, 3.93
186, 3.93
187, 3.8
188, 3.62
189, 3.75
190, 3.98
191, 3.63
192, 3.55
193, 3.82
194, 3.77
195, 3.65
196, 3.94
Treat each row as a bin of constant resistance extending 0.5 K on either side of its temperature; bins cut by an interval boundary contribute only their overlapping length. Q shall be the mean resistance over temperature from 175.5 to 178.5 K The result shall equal 3.82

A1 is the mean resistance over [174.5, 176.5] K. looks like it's 3.48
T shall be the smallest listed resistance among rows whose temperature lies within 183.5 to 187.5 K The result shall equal 3.8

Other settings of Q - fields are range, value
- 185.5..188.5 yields 3.78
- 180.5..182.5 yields 3.94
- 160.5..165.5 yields 2.29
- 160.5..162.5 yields 2.17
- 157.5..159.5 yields 2.26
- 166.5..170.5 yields 2.92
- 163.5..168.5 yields 2.66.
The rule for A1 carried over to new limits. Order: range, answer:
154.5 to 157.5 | 2.29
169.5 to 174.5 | 3.26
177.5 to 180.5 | 4.07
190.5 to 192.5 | 3.59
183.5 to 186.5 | 4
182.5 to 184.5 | 3.98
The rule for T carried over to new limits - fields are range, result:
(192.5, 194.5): 3.77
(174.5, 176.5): 3.3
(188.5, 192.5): 3.55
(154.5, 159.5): 2.23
